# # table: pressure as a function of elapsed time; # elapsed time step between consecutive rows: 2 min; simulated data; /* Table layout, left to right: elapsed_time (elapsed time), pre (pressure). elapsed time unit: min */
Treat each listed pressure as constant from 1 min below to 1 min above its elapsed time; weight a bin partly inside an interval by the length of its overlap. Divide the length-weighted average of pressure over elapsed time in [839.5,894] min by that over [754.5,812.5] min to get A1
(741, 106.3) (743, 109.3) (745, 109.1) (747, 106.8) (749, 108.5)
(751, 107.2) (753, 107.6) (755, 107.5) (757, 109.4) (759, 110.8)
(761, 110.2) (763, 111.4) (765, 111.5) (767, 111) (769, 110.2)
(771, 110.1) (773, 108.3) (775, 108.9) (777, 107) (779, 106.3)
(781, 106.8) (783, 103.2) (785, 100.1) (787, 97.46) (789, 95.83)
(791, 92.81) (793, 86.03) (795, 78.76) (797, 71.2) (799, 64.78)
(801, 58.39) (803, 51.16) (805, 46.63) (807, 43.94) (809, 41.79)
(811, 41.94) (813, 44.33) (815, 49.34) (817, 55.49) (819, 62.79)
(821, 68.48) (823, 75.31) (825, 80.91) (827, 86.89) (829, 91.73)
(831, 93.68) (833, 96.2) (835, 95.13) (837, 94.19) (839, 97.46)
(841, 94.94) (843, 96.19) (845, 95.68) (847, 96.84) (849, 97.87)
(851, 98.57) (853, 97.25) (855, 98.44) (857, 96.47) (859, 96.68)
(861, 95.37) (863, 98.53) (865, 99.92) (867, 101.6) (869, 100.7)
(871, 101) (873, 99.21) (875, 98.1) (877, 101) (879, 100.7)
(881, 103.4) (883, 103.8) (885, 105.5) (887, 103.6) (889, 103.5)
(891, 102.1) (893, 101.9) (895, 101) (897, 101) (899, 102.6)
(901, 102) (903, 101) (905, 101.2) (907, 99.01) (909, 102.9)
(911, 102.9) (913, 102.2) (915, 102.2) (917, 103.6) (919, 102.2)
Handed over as 1.1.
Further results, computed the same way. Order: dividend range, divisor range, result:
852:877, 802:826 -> 1.79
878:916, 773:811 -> 1.26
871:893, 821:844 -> 1.13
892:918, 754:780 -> 0.93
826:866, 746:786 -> 0.89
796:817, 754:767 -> 0.47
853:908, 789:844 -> 1.38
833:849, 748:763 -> 0.88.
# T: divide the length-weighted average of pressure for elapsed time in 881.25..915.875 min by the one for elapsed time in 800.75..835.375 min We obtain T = 1.56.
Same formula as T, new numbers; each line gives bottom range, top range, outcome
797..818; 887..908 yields 2.00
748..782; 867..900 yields 0.93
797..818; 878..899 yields 2.02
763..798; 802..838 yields 0.67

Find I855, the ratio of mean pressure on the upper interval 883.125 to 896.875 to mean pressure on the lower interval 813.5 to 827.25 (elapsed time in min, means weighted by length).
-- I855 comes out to 1.55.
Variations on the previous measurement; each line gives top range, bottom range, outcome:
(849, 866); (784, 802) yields 1.18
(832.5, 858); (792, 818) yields 1.71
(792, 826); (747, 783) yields 0.55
